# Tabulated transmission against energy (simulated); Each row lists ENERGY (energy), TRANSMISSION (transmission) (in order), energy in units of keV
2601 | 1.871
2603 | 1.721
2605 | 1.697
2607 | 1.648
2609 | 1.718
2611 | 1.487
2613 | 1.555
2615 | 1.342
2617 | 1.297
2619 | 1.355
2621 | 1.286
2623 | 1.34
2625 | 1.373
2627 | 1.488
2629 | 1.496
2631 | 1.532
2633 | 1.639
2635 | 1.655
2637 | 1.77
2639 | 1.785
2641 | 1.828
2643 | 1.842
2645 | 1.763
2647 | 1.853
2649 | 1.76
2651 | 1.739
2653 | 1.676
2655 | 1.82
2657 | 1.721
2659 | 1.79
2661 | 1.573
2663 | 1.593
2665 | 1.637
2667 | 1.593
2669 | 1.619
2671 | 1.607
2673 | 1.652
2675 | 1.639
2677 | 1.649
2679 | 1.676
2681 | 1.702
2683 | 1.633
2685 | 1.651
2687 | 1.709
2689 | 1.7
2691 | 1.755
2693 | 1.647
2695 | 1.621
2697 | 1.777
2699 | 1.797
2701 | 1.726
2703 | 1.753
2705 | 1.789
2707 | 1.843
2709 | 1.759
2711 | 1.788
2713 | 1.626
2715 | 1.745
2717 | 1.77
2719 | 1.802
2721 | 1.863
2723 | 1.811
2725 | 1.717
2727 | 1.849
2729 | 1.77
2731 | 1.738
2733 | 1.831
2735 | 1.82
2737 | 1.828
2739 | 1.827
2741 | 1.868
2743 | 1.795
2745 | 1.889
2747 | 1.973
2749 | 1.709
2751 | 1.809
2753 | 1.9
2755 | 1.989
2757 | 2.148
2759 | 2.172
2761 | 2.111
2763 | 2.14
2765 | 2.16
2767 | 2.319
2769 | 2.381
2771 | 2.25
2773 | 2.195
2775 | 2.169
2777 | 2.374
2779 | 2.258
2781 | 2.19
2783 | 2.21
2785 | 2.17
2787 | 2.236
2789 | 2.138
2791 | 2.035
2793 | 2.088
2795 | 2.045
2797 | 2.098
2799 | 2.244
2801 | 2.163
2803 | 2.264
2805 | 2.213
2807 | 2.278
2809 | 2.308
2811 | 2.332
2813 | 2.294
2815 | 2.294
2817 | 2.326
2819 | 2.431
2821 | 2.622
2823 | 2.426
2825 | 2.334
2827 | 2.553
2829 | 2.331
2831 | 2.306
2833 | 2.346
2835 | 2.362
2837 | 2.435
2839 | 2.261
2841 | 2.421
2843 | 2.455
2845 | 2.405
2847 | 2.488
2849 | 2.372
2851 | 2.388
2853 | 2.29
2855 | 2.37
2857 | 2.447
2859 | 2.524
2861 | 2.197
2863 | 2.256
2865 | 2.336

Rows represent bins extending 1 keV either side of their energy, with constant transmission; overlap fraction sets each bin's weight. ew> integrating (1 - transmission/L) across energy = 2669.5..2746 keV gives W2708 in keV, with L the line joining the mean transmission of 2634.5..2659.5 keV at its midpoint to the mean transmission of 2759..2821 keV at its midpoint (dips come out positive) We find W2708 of 8.51 keV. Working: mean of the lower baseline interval 1.77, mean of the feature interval 1.75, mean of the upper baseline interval 2.23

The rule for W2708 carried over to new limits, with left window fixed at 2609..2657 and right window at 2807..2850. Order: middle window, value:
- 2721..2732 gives 1.06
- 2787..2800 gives 0.72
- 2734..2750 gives 1.56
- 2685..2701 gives 1.12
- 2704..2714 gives 0.75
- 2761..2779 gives -0.77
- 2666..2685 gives 1.38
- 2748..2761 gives 0.76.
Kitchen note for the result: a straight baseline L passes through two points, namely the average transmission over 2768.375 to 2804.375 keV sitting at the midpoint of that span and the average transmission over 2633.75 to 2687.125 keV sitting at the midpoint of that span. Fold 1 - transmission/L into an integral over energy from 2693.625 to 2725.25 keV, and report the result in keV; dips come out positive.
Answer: 2.2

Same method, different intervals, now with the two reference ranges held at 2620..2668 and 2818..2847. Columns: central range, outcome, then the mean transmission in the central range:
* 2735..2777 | 1.4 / 2.03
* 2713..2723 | 0.9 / 1.78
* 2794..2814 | 0.6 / 2.22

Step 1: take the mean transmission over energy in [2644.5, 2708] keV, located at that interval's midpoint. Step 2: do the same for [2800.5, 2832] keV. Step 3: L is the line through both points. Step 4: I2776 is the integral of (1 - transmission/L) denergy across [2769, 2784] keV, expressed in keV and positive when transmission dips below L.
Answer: -0.6 keV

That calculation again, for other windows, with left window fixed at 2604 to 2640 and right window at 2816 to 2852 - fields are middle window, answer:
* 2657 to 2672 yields 0.6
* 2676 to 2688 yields 0.7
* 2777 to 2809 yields 0.7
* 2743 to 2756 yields 1.2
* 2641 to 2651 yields -1.1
